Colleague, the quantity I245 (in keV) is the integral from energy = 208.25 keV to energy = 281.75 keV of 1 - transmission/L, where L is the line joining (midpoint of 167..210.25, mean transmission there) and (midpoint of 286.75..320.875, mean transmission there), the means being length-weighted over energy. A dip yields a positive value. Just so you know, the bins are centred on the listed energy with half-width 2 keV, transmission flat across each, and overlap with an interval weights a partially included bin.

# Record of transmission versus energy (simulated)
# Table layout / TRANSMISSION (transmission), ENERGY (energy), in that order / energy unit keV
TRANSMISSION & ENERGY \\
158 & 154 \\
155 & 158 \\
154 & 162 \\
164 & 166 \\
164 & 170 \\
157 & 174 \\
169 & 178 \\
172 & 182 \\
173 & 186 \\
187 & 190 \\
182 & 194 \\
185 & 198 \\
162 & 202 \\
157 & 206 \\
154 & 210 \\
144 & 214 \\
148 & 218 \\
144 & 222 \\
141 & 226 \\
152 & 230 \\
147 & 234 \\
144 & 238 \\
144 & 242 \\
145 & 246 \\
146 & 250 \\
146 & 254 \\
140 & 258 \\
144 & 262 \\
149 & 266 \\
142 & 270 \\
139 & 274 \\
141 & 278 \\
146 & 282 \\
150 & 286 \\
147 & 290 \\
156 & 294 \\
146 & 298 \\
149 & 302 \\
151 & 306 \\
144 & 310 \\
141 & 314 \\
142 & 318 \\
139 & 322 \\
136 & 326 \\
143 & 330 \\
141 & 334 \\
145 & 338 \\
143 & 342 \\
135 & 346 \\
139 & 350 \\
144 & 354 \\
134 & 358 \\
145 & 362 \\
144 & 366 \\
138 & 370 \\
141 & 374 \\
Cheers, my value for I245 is 6.3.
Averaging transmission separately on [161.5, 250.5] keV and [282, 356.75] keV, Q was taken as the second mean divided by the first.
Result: 0.91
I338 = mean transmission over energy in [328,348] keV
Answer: 141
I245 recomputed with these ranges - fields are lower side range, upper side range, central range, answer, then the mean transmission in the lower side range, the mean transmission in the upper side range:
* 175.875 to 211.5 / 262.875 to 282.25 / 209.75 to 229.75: 2.0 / 171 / 143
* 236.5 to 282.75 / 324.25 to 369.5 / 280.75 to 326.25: -1.2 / 144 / 141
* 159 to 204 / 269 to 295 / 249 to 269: 0.8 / 170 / 146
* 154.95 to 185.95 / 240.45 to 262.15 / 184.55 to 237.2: -1.9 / 163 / 144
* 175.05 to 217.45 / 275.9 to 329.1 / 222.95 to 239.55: 1.5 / 168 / 145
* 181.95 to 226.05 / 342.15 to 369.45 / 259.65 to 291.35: 1.6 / 163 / 140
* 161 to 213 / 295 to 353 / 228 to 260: 2.4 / 168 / 143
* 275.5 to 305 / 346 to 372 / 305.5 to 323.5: 0.3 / 148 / 140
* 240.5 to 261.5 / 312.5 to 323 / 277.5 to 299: -0.9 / 144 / 141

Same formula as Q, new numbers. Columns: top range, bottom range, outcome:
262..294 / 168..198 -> 0.84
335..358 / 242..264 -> 0.97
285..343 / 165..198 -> 0.84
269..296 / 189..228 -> 0.91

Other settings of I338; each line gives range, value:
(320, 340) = 141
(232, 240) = 146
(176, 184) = 170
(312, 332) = 140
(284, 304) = 150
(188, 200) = 185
